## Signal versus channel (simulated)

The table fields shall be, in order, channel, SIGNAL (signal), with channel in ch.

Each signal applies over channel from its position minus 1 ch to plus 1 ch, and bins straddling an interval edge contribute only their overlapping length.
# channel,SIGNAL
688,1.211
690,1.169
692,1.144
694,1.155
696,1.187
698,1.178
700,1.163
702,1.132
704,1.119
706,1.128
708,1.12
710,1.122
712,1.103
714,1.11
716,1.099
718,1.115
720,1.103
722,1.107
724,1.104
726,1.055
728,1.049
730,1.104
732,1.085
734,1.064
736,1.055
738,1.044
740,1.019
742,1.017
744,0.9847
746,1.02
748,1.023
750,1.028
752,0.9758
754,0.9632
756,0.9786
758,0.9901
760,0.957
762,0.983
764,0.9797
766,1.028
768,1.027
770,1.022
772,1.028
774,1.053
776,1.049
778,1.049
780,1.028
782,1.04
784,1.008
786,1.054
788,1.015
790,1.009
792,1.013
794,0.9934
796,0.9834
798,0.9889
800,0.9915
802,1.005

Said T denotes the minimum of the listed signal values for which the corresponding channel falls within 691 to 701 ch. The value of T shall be 1.144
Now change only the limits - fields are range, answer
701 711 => 1.119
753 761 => 0.957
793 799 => 0.9834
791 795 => 0.9934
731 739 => 1.044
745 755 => 0.9632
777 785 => 1.008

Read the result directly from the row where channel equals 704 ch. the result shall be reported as 1.119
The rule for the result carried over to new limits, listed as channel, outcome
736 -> 1.055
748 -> 1.023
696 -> 1.187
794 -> 0.9934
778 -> 1.049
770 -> 1.022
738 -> 1.044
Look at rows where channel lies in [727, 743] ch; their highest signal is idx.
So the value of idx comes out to 1.104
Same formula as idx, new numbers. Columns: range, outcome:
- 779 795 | 1.054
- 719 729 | 1.107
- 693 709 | 1.187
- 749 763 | 1.028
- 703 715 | 1.128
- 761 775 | 1.053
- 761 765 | 0.983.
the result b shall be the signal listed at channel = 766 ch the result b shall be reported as 1.028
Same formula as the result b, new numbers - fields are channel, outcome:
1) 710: 1.122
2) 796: 0.9834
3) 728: 1.049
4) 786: 1.054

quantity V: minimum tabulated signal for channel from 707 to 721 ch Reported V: 1.099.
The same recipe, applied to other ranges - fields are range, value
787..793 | 1.009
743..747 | 0.9847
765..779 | 1.022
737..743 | 1.017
